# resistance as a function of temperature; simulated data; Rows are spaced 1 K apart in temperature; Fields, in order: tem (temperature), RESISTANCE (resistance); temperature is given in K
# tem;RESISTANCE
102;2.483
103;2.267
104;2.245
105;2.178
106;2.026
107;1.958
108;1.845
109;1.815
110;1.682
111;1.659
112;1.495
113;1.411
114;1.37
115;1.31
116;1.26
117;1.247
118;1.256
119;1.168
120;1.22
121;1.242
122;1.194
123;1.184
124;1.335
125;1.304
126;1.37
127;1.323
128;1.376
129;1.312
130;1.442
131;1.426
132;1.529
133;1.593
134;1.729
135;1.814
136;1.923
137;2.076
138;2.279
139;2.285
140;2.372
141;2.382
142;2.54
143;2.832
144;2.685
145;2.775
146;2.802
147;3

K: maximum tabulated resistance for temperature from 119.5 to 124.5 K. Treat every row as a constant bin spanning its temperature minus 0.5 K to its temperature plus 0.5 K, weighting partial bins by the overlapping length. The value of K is 1.335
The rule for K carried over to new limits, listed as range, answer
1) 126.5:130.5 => 1.442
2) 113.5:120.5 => 1.37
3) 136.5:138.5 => 2.279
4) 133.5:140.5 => 2.372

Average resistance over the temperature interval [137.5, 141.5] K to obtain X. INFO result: 2.33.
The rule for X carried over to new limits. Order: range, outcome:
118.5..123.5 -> 1.2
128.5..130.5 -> 1.38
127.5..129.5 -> 1.34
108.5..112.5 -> 1.66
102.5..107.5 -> 2.13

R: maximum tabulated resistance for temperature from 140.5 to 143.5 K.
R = 2.832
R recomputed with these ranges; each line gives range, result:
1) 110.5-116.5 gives 1.659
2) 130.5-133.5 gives 1.593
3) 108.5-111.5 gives 1.815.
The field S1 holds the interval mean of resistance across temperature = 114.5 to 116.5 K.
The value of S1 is 1.29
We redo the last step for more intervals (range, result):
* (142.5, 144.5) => 2.76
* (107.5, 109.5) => 1.83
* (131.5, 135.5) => 1.67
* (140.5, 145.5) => 2.64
